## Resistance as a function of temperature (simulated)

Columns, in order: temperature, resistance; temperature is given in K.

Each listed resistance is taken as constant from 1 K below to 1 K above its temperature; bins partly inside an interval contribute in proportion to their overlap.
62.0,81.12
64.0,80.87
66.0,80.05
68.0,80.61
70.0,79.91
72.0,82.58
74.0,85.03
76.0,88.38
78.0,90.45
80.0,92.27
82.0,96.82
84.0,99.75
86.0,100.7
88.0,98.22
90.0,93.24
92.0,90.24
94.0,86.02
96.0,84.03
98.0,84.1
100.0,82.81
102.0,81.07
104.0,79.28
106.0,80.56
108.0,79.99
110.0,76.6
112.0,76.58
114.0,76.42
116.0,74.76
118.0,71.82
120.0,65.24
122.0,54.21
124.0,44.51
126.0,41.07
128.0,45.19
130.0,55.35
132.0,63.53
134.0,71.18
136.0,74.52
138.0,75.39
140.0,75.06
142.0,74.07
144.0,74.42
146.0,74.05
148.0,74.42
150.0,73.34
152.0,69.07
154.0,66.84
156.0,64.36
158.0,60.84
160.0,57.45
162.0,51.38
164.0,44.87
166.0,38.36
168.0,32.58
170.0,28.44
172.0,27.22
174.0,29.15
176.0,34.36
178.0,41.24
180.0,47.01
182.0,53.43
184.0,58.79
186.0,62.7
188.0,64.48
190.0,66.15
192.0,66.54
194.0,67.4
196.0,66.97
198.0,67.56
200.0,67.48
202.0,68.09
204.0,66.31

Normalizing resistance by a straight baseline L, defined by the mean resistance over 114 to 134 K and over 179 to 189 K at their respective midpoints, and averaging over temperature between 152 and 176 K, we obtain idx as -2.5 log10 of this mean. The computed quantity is 0.247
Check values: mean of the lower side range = 58.9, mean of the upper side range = 57.3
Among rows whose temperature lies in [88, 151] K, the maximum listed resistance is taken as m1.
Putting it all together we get 98.22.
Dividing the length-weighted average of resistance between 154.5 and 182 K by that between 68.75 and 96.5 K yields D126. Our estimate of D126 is 0.5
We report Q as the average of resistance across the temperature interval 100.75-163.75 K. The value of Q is 67.6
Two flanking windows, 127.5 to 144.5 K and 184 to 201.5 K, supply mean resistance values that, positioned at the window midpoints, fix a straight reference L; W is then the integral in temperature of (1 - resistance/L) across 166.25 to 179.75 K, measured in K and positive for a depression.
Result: 6.7 K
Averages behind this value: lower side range 68.1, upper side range 65.8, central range 33.3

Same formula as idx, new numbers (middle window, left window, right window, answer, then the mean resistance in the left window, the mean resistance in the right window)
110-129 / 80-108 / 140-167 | 0.26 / 88.8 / 63.8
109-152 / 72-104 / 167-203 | 0.09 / 89.6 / 52.8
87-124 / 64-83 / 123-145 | -0.07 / 86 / 63.1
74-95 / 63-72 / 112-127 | -0.24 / 80.6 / 62.2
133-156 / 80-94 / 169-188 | -0.16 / 95.4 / 43.6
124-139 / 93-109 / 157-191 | 0.12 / 82.2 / 47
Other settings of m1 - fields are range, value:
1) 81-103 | 100.7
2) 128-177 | 75.39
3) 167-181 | 47.01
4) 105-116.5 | 80.56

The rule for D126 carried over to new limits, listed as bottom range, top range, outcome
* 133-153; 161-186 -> 0.56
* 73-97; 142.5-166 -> 0.69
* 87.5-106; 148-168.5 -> 0.67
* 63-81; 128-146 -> 0.82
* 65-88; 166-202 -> 0.58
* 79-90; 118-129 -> 0.54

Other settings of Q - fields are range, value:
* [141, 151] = 74.1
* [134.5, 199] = 58.3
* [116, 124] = 62.7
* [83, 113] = 86.2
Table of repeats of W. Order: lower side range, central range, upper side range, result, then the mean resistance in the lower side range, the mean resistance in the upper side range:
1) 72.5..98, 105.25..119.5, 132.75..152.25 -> 1.18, 91.6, 73.6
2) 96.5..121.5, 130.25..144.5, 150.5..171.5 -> -1.98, 77.1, 51.4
